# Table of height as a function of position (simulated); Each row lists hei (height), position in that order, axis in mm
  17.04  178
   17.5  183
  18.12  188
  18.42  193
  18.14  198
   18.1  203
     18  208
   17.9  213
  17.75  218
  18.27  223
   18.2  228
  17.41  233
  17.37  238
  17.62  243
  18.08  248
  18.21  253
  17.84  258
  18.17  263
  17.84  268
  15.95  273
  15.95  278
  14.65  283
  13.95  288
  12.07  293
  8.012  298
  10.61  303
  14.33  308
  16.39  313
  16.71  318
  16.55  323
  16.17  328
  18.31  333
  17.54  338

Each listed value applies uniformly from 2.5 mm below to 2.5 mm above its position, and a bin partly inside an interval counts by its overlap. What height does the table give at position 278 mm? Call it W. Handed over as 15.95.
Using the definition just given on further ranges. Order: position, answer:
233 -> 17.41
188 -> 18.12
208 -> 18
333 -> 18.31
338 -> 17.54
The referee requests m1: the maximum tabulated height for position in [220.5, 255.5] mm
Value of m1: 18.27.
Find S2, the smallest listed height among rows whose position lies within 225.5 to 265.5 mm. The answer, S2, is 17.37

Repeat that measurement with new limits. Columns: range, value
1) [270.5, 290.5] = 13.95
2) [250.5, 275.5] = 15.95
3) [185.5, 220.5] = 17.75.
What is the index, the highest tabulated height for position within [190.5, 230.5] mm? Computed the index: 18.42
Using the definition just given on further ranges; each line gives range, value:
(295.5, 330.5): 16.71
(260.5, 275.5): 18.17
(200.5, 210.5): 18.1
